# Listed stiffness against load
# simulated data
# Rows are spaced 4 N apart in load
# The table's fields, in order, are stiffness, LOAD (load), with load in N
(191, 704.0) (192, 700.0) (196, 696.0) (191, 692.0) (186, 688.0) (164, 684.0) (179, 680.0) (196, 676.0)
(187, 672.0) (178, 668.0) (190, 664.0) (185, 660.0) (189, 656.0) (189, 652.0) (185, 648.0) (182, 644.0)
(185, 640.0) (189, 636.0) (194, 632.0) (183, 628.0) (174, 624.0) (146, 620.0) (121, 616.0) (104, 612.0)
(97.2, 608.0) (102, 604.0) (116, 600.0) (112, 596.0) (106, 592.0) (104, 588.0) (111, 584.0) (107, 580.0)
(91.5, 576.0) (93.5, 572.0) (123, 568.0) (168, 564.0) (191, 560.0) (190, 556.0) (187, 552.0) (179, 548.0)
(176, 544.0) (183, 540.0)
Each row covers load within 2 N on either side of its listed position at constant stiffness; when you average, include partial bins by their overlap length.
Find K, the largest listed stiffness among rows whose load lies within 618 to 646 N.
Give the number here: 194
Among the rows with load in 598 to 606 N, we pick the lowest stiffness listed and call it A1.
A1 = 102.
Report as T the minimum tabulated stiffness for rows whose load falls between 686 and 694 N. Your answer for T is 186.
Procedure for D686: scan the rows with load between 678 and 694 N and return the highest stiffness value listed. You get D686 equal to 191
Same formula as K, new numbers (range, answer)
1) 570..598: 112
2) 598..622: 146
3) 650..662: 189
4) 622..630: 183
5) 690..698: 196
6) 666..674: 187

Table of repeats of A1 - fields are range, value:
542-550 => 176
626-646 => 182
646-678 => 178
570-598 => 91.5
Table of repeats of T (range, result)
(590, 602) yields 106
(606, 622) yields 97.2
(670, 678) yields 187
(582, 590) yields 104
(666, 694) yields 164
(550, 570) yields 123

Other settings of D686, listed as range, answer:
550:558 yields 190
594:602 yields 116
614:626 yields 174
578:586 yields 111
